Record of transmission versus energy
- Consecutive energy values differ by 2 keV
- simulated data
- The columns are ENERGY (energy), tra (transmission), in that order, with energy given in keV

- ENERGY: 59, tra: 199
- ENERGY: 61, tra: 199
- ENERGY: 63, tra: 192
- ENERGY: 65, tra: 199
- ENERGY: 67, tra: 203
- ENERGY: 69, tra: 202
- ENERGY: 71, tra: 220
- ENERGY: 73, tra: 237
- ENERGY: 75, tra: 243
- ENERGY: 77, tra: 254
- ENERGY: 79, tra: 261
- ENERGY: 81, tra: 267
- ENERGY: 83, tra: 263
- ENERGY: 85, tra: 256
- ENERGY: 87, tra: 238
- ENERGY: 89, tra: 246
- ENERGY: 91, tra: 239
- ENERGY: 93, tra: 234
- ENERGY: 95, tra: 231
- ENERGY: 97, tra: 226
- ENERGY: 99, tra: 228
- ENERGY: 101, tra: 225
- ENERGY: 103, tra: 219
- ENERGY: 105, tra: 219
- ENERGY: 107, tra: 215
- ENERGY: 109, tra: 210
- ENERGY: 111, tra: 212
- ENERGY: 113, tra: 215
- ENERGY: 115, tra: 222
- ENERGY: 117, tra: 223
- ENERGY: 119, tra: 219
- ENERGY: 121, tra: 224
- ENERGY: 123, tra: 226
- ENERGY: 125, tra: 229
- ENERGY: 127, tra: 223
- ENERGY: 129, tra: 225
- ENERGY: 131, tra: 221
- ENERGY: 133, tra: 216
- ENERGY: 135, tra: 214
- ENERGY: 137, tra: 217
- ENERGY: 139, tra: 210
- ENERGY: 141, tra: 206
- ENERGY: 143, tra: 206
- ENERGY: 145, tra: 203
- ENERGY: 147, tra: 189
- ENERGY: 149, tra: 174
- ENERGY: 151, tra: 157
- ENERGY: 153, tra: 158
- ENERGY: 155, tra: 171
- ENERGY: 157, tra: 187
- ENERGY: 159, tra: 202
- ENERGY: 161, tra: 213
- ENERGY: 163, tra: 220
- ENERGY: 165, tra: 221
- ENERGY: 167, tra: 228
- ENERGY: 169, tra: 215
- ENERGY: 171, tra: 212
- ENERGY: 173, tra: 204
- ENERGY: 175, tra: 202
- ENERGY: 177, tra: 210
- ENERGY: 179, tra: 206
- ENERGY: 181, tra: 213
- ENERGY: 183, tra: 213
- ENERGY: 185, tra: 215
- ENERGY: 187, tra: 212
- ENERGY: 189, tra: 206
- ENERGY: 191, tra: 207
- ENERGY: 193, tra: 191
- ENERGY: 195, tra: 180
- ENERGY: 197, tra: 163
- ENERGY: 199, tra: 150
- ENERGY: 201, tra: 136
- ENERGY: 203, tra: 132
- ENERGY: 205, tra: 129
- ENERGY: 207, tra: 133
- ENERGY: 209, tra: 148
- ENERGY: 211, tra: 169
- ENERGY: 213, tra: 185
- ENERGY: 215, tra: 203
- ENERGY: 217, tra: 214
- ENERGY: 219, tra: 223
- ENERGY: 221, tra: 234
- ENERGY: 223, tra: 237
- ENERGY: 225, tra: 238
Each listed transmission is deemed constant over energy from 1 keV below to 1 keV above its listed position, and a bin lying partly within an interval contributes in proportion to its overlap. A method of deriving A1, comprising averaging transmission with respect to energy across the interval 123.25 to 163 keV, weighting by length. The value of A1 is 202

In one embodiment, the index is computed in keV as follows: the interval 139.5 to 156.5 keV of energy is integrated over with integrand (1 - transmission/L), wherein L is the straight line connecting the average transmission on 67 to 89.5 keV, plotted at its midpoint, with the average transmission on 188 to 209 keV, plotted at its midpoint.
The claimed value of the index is 1.0 keV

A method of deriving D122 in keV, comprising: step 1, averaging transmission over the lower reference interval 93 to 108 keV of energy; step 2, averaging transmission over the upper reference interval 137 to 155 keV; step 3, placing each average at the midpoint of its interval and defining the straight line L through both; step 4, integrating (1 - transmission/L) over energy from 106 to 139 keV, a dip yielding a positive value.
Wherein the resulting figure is -2.0 keV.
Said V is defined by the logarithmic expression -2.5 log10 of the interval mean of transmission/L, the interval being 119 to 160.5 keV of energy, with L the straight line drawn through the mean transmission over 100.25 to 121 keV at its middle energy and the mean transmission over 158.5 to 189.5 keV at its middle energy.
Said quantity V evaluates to 0.06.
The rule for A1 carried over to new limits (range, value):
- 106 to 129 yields 220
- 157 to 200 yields 204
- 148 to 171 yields 196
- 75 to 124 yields 232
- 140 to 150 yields 196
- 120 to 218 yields 196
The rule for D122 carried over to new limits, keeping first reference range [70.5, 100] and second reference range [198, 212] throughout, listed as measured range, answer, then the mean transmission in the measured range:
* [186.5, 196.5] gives -2.8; 197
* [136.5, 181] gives -5.0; 201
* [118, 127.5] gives -0.6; 224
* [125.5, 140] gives -1.1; 218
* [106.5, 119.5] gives 0.2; 217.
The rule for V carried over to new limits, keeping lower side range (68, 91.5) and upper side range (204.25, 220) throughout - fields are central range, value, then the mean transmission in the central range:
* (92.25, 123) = 0.04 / 222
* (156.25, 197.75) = -0.06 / 206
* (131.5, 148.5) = 0.03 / 207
